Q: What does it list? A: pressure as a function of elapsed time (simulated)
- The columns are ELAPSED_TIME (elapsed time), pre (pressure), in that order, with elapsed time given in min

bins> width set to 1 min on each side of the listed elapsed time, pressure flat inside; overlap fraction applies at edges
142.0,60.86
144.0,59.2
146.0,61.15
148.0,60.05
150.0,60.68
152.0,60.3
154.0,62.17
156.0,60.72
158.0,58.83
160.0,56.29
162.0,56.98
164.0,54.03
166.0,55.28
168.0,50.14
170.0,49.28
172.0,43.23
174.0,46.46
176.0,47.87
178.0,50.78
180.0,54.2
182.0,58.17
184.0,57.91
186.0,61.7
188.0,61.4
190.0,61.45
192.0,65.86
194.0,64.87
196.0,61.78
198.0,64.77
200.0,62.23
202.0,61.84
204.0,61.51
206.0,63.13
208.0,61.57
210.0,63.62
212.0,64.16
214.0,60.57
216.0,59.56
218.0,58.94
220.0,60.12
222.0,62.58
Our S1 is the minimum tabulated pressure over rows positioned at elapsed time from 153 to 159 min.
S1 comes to 58.83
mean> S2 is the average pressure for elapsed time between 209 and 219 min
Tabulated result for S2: 61.4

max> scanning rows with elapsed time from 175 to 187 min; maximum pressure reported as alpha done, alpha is 61.7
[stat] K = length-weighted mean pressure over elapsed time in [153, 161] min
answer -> 59.5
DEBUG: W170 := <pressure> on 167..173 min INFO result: 47.5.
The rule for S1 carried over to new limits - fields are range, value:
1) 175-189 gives 47.87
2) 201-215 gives 60.57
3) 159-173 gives 43.23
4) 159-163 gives 56.29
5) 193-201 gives 61.78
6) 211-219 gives 58.94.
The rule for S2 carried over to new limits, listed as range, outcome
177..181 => 52.5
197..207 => 62.7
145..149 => 60.6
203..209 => 62.1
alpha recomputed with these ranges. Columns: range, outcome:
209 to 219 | 64.16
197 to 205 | 64.77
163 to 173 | 55.28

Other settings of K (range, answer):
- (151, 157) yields 61.1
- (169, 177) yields 46.7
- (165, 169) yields 52.7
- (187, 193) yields 62.9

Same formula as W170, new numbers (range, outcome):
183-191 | 60.6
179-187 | 58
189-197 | 63.5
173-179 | 48.4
